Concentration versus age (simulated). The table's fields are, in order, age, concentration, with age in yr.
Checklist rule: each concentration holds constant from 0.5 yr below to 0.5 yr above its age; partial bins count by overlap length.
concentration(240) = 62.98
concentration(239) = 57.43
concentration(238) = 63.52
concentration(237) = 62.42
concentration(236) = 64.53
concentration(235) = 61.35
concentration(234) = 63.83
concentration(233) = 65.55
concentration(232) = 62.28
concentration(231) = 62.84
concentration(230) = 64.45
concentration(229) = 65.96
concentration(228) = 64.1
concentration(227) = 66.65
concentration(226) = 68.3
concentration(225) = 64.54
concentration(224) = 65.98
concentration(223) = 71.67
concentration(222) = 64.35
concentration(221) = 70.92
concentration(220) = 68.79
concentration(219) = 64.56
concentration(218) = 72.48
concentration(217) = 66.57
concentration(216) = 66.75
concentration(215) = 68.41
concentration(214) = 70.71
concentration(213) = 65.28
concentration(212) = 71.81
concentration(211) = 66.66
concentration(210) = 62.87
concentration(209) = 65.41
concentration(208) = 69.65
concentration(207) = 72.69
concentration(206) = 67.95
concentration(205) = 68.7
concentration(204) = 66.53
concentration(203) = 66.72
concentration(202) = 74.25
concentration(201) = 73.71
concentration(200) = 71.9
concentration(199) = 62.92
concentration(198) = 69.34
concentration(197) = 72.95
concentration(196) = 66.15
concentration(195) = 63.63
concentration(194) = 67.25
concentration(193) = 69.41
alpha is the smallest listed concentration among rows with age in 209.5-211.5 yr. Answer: 62.87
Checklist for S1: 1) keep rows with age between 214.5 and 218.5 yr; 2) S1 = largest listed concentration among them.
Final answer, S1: 72.48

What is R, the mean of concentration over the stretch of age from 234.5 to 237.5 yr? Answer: 62.8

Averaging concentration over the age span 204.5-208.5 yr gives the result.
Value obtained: 69.7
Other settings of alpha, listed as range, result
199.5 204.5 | 66.53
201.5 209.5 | 65.41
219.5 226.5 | 64.35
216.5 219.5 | 64.56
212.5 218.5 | 65.28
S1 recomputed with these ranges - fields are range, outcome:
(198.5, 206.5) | 74.25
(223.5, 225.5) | 65.98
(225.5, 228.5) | 68.3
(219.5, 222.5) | 70.92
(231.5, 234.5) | 65.55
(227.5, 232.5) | 65.96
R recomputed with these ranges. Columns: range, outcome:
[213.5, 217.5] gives 68.1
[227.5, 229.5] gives 65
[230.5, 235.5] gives 63.2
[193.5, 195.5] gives 65.4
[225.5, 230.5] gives 65.9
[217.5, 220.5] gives 68.6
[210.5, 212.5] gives 69.2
